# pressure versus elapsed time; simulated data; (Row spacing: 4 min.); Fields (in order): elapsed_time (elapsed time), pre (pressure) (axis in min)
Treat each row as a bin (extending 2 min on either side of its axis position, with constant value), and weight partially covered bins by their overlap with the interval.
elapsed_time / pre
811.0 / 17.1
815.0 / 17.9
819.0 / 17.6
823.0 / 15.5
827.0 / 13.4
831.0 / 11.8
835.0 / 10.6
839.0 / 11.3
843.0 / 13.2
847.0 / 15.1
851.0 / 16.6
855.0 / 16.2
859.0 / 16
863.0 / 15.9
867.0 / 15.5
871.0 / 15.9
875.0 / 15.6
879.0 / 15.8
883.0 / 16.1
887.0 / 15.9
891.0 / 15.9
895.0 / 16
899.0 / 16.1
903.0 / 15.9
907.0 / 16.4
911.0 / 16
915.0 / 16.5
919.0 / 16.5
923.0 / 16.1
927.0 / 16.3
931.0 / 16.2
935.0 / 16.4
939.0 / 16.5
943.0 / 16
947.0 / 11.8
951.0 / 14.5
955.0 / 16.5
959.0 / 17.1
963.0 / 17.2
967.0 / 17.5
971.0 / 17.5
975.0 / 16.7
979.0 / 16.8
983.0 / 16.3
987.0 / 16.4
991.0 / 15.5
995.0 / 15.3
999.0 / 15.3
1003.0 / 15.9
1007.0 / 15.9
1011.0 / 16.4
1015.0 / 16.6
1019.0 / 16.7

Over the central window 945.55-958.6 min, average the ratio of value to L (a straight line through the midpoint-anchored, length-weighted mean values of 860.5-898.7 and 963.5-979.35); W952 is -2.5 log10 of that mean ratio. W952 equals 0.15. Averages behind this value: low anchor 15.9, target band 14.7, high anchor 17.2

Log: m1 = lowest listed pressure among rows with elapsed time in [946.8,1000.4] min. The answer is 11.8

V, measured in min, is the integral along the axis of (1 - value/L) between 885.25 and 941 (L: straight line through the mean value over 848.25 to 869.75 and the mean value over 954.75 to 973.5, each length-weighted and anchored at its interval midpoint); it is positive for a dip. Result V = 1.4 min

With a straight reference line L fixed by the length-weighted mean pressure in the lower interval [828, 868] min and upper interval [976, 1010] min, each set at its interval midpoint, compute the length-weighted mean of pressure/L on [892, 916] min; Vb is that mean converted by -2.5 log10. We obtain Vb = -0.09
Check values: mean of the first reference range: 14.2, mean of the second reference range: 16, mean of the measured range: 16.1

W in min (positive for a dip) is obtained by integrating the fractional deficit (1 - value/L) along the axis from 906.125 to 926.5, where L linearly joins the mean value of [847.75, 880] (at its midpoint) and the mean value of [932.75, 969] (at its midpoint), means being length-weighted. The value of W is -0.46 min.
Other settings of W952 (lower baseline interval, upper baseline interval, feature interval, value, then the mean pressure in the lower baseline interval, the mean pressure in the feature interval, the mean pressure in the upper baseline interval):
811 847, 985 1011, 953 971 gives -0.11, 14.2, 17.1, 15.8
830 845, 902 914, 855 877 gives -0.17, 11.7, 15.8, 16.2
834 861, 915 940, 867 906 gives -0.04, 14.3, 15.9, 16.3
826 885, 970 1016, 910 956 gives -0.02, 14.6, 15.8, 16.2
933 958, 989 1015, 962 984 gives -0.10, 15.4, 17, 15.8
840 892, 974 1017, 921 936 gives -0.03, 15.6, 16.2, 16.1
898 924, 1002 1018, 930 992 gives 0.00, 16.2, 16.2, 16.2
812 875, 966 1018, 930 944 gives -0.04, 14.9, 16.3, 16.3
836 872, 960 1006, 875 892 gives -0.04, 14.9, 15.9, 16.4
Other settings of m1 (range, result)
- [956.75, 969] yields 17.1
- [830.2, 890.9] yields 10.6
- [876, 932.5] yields 15.8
